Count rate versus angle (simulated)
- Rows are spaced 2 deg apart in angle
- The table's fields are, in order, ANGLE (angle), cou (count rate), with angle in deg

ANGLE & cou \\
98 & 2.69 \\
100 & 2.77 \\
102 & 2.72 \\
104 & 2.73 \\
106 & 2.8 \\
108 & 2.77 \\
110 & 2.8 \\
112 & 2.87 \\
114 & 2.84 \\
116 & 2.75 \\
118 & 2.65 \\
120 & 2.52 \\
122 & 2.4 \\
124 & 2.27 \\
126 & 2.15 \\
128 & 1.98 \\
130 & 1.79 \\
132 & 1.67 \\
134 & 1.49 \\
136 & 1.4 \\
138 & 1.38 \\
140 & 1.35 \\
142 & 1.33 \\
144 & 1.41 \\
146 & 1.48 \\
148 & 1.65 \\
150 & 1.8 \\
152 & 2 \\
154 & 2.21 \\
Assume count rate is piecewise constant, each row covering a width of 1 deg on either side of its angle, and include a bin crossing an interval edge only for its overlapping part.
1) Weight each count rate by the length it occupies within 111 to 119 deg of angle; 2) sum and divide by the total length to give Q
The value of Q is 2.78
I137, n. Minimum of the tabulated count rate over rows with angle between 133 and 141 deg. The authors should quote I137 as 1.35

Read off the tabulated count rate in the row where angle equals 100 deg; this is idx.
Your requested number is 2.77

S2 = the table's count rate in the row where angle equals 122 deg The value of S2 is 2.4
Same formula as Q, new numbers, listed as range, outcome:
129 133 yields 1.73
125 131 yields 1.97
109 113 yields 2.83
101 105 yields 2.73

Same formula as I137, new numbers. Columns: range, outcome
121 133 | 1.67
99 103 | 2.72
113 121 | 2.52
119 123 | 2.4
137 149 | 1.33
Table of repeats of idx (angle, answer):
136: 1.4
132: 1.67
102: 2.72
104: 2.73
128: 1.98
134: 1.49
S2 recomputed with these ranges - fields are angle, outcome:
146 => 1.48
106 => 2.8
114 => 2.84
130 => 1.79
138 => 1.38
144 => 1.41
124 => 2.27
